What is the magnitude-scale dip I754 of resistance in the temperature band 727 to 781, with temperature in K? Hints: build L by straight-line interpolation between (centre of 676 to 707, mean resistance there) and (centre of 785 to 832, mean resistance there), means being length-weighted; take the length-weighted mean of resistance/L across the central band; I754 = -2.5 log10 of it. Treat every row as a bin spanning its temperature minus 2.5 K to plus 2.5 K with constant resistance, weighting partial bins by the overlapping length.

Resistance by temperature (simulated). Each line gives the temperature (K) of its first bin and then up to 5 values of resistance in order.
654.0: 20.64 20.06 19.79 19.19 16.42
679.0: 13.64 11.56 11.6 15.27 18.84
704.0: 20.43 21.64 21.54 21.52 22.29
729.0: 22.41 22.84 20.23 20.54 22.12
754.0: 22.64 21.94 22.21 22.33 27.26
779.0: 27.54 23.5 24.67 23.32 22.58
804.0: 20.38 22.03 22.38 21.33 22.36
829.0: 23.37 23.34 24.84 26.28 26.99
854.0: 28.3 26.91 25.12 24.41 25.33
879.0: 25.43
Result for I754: -0.19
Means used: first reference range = 15.3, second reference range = 22.5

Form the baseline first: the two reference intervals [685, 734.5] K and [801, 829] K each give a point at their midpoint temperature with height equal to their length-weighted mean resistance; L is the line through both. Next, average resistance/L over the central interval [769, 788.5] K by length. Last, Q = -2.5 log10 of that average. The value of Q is -0.21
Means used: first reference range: 19.5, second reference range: 21.9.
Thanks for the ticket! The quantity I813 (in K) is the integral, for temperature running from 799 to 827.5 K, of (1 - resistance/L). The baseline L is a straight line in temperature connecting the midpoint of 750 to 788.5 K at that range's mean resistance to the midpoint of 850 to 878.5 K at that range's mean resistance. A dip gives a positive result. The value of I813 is 3.5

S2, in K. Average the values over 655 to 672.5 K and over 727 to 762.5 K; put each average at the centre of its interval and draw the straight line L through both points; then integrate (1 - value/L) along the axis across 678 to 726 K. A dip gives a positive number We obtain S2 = 6.47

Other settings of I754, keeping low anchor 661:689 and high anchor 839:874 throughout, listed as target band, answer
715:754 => -0.14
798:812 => 0.08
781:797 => -0.08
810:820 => 0.09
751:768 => -0.08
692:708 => -0.08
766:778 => -0.17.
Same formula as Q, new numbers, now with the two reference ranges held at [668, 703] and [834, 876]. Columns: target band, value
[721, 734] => -0.24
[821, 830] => 0.06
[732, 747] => -0.14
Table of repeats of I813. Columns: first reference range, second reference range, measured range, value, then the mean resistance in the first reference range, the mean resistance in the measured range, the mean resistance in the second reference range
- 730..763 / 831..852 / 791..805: 0.8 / 21.8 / 22.4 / 25.4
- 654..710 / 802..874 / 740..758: -1.3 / 17.2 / 21.7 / 24.2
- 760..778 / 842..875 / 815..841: 2.6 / 24.1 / 23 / 26.2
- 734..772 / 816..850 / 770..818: -1.5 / 21.9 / 23.6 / 23.9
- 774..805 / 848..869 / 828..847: 0.9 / 24.1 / 24.6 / 26.5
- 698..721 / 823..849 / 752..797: -2.4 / 20.9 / 23.9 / 24.4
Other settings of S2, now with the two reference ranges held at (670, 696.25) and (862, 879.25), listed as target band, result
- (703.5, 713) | -3.54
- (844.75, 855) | -1.51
